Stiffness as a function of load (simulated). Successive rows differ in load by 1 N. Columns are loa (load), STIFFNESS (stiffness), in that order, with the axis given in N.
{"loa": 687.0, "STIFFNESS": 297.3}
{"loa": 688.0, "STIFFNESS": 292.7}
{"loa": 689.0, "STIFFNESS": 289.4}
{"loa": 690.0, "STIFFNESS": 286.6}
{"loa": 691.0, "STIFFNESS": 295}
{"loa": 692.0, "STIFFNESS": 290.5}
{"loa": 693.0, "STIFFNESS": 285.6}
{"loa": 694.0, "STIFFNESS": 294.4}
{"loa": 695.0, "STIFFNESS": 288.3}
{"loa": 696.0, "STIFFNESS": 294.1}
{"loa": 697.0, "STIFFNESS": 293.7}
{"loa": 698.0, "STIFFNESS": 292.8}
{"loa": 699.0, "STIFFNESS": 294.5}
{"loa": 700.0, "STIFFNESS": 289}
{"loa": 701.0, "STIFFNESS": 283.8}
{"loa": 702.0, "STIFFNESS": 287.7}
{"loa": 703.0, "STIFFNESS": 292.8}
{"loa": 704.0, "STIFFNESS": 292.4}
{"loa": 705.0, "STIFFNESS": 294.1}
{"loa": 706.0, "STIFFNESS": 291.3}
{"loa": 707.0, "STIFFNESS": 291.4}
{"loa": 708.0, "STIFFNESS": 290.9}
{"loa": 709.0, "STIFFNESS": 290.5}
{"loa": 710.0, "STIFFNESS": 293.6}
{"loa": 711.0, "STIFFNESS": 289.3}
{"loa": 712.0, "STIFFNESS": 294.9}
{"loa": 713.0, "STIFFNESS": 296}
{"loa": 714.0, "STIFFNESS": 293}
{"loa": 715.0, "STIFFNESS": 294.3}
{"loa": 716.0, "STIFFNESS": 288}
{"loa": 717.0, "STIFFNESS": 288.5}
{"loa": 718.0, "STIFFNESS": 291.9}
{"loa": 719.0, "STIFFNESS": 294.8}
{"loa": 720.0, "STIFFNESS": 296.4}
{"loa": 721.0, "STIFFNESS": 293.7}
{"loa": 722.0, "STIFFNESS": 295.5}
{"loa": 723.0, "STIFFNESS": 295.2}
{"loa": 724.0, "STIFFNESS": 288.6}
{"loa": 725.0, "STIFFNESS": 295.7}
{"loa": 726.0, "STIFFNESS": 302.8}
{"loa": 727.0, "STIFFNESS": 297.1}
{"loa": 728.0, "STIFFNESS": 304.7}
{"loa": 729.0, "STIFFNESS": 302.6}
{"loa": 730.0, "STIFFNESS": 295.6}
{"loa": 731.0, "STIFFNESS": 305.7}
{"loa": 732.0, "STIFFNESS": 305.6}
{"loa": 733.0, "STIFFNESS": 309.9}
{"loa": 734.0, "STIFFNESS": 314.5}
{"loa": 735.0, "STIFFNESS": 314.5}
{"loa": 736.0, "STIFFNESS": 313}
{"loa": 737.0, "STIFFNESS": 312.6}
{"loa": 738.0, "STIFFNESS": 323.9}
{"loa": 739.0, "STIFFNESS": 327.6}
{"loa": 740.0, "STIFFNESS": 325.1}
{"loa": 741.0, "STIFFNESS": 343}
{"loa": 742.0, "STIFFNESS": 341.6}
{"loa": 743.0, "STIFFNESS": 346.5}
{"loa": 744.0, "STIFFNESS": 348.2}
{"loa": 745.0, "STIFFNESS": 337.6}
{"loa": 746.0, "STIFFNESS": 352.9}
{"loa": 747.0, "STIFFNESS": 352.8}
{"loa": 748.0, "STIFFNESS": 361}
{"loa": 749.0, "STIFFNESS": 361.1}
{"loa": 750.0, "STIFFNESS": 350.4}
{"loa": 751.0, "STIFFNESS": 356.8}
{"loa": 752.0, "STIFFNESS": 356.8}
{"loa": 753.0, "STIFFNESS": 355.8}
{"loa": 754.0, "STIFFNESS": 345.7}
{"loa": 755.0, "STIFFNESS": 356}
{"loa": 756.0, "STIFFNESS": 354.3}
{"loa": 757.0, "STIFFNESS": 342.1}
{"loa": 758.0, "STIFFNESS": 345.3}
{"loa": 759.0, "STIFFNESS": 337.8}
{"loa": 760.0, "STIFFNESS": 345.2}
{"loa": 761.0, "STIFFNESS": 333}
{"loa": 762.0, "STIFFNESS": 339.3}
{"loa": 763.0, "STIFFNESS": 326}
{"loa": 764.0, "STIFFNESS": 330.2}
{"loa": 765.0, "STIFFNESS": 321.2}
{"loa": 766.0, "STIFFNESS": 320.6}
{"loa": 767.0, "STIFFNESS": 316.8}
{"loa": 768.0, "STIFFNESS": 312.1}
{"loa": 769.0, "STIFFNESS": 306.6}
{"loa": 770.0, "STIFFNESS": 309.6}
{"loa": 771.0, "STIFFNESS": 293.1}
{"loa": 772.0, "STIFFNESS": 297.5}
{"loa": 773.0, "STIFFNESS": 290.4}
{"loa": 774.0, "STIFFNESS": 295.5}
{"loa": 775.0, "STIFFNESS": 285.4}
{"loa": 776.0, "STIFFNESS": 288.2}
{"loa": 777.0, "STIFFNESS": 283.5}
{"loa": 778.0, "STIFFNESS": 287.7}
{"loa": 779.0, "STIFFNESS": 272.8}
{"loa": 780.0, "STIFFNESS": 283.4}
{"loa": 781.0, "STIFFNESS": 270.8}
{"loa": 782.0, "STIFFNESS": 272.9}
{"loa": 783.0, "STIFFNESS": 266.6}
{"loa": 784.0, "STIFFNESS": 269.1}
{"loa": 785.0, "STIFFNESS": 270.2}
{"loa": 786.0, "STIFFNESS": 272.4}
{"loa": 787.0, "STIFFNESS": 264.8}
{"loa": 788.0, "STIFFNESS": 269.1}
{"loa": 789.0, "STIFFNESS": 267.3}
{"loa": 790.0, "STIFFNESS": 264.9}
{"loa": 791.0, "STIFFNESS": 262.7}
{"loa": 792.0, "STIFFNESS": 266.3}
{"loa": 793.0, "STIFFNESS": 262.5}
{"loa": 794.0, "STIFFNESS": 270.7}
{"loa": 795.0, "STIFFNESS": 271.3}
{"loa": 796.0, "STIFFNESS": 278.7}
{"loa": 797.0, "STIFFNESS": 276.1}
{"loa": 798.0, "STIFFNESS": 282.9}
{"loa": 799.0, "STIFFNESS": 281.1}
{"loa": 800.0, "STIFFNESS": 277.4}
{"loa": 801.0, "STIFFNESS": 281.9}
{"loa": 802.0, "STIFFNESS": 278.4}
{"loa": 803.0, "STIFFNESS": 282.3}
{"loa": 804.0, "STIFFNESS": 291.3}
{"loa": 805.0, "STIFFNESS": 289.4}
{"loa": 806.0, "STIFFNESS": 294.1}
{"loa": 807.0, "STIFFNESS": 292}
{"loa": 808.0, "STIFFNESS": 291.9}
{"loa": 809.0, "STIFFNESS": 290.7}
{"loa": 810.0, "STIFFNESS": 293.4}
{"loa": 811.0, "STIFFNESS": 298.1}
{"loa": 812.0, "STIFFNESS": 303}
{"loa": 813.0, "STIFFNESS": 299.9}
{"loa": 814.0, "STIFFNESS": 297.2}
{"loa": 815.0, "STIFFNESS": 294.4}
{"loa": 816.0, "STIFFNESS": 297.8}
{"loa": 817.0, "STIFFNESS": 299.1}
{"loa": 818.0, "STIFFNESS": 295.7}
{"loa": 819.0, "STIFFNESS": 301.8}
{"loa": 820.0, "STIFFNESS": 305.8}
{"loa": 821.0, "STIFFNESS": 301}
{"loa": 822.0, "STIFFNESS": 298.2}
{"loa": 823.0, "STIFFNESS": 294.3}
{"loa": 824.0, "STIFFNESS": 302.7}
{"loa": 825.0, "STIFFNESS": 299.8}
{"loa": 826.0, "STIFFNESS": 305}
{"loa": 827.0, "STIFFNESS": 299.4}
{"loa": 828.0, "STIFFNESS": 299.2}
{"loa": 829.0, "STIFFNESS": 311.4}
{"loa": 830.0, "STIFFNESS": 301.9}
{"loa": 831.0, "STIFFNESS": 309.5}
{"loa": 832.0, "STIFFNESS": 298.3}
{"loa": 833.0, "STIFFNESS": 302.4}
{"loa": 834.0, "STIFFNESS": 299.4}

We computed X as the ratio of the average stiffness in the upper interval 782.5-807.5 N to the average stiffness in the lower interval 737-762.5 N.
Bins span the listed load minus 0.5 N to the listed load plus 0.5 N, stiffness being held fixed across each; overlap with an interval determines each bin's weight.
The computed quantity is 0.80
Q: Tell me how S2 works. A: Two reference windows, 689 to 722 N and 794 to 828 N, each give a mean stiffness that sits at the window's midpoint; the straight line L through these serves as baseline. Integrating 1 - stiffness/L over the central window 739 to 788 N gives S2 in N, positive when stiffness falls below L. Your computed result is -4.4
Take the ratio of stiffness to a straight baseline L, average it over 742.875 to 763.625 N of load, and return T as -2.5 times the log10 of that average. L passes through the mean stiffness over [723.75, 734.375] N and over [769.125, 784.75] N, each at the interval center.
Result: -0.18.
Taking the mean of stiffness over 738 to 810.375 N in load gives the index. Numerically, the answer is 306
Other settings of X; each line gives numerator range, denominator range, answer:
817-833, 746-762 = 0.86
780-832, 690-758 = 0.92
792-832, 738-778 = 0.89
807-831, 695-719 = 1.03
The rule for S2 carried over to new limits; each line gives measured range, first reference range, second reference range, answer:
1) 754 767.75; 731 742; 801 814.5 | -1.1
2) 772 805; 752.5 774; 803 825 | 3.7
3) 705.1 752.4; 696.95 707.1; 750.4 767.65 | 0.2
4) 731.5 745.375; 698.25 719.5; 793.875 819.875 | -1.7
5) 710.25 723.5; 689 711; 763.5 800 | -0.2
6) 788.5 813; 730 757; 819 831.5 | 2.4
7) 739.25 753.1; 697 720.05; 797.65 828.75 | -2.6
